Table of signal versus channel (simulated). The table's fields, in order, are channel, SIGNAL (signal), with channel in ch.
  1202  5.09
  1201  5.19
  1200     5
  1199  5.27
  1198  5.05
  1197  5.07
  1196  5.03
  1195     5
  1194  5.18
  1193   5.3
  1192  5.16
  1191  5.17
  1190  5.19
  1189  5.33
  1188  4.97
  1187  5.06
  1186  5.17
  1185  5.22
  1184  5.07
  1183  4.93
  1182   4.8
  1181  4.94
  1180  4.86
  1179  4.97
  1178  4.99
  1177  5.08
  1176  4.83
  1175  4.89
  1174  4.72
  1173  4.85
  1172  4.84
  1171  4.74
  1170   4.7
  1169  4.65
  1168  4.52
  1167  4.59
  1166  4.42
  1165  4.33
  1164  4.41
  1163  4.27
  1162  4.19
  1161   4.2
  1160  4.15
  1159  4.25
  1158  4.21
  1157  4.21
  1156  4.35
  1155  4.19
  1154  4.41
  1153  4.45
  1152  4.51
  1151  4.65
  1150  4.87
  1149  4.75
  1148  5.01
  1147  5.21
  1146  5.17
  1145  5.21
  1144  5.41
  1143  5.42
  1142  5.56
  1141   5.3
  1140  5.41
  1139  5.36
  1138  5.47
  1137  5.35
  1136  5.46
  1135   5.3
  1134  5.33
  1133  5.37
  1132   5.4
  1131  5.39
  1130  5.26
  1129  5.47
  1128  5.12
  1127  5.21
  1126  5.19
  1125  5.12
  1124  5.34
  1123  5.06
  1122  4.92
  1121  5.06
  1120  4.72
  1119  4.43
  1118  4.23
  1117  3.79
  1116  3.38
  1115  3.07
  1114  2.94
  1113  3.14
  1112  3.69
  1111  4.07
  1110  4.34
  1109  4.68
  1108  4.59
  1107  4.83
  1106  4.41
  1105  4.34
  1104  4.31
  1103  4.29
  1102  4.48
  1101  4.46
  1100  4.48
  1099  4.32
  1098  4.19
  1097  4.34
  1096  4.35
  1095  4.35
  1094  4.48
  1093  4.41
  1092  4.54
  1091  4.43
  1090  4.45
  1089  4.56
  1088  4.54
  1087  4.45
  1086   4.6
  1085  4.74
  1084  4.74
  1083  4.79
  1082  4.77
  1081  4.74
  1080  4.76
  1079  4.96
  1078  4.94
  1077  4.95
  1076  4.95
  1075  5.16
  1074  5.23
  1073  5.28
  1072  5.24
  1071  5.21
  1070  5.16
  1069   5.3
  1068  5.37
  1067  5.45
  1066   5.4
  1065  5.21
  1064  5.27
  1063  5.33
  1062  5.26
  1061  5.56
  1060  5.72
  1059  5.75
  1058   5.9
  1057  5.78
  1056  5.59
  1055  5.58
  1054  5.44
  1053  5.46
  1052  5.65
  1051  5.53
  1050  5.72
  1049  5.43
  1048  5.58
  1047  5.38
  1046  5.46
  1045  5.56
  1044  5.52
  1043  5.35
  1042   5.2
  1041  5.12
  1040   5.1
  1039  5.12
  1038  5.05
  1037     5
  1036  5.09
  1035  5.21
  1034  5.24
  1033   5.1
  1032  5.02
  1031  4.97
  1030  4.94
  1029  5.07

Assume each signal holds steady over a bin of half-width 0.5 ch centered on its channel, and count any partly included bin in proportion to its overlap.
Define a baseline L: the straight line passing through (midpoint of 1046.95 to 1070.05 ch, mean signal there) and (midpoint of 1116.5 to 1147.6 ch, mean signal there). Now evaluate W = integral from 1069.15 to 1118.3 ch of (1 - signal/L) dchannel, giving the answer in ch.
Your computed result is 7.96 ch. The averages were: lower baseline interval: 5.5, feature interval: 4.48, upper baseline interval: 5.16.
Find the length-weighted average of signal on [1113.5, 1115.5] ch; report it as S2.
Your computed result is 3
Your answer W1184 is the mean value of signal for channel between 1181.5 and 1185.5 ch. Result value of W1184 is 5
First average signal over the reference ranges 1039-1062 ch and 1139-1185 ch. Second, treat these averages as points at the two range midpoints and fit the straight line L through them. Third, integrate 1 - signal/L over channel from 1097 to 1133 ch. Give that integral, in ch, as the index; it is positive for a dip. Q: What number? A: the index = 3.9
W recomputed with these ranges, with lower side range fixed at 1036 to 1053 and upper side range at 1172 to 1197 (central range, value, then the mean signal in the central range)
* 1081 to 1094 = 1.7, 4.59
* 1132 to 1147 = -0.7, 5.36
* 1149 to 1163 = 2.0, 4.37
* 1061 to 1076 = 0.1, 5.28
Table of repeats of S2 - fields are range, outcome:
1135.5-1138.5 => 5.43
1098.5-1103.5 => 4.41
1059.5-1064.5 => 5.43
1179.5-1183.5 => 4.88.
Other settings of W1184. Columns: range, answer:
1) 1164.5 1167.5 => 4.45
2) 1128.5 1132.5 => 5.38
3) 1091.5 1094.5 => 4.48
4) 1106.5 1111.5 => 4.5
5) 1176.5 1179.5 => 5.01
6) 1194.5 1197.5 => 5.03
